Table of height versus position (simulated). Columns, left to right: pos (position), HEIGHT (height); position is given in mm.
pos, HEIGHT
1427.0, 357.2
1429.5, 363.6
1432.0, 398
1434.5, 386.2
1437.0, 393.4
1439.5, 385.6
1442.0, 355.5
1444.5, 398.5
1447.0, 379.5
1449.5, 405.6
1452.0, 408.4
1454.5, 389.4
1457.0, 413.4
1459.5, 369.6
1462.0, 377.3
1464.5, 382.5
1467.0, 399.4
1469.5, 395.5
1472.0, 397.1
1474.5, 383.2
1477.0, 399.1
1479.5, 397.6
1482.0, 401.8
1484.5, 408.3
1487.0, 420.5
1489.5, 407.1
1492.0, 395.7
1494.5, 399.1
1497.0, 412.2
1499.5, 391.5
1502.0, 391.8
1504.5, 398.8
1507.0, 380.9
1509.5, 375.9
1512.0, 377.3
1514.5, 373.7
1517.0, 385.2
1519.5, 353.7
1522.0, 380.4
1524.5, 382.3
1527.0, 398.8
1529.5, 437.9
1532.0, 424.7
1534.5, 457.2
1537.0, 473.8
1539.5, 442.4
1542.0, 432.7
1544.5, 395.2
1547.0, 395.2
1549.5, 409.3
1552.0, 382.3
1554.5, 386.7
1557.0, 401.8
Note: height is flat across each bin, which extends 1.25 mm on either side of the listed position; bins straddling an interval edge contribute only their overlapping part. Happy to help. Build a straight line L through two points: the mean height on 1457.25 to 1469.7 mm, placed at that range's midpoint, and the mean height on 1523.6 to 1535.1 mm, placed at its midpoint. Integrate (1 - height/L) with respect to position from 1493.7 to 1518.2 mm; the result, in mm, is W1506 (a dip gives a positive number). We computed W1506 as 1.1 mm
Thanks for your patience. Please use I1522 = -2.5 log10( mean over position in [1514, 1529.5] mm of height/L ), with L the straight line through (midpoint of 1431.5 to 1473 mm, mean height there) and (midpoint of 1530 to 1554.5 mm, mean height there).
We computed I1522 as 0.08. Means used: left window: 390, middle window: 384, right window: 422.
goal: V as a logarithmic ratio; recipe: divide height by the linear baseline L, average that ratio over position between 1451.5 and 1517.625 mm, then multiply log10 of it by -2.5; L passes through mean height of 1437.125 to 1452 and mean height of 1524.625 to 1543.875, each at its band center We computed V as 0.04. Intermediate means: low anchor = 388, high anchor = 434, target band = 394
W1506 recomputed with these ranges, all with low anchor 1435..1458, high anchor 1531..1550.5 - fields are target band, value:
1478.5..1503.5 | 0.41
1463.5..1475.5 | 0.27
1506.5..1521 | 1.53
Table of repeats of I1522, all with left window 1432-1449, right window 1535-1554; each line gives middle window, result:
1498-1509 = 0.042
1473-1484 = 0.003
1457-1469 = 0.017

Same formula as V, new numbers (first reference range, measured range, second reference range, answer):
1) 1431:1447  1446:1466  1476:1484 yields 0.00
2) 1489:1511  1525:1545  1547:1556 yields -0.10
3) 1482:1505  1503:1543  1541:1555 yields -0.01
